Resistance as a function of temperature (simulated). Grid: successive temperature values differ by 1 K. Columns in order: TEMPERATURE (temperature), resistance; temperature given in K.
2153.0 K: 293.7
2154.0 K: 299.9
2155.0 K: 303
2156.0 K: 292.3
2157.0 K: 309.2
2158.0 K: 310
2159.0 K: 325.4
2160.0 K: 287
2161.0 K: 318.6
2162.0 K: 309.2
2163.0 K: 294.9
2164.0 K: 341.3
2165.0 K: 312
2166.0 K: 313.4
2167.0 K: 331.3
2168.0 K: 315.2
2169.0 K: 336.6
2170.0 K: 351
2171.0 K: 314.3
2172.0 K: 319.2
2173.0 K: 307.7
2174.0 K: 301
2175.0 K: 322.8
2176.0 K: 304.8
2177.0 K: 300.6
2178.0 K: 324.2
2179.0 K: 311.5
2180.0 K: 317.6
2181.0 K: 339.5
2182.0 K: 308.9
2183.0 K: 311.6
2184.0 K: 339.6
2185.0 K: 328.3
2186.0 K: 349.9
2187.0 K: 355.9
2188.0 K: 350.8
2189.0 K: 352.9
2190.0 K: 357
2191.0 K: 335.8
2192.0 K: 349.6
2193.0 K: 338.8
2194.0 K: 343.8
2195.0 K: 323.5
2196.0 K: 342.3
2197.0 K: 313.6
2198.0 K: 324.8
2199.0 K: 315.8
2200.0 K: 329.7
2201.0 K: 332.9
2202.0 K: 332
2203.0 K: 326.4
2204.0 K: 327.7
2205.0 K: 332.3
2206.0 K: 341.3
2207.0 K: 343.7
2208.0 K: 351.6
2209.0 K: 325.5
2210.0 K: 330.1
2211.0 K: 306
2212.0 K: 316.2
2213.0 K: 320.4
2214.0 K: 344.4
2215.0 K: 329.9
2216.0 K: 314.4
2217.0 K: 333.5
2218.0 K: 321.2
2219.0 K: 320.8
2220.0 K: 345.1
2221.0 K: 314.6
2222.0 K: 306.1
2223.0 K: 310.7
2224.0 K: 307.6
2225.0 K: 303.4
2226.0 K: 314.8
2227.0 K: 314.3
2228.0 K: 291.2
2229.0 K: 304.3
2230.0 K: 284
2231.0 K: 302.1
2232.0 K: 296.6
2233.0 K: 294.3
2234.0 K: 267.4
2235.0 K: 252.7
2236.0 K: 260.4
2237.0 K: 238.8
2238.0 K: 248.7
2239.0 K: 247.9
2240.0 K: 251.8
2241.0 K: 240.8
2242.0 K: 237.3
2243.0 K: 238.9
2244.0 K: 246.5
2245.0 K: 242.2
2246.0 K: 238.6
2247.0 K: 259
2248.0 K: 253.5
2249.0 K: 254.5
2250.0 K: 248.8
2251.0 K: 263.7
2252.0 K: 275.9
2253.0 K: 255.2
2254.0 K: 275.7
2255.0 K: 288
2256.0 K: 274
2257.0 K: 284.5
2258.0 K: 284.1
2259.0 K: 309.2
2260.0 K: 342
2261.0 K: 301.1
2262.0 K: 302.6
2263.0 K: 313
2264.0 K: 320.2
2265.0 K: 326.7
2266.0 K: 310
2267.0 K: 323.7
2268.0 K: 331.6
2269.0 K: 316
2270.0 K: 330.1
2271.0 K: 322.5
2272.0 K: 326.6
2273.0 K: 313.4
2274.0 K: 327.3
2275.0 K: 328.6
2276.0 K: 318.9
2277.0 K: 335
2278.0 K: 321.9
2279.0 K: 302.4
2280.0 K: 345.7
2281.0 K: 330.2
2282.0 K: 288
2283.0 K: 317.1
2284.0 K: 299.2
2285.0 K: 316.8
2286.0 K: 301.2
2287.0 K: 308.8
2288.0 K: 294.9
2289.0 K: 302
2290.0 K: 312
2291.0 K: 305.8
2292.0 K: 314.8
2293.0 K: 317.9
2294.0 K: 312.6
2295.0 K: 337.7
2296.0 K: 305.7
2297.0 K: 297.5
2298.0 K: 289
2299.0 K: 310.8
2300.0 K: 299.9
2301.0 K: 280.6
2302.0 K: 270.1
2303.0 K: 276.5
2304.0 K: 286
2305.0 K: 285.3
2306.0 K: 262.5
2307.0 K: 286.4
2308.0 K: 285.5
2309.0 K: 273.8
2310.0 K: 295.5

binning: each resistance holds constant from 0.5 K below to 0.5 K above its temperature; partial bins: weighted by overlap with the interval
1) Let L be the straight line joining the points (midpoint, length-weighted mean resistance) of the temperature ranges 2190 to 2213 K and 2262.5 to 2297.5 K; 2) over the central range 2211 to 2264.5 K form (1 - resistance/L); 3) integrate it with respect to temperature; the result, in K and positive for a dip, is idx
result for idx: 6.2 K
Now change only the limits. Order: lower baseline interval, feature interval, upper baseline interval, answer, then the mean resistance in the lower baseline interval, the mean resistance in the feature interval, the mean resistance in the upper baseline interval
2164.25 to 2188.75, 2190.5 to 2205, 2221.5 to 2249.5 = -1.2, 324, 331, 272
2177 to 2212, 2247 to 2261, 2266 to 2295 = 1.9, 332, 278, 317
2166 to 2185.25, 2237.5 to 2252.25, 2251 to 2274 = 2.8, 320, 249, 305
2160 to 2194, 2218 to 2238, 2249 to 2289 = 1.2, 326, 296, 306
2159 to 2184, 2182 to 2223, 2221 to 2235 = -3.3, 317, 331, 299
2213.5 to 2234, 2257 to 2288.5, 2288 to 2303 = -1.1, 312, 316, 303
